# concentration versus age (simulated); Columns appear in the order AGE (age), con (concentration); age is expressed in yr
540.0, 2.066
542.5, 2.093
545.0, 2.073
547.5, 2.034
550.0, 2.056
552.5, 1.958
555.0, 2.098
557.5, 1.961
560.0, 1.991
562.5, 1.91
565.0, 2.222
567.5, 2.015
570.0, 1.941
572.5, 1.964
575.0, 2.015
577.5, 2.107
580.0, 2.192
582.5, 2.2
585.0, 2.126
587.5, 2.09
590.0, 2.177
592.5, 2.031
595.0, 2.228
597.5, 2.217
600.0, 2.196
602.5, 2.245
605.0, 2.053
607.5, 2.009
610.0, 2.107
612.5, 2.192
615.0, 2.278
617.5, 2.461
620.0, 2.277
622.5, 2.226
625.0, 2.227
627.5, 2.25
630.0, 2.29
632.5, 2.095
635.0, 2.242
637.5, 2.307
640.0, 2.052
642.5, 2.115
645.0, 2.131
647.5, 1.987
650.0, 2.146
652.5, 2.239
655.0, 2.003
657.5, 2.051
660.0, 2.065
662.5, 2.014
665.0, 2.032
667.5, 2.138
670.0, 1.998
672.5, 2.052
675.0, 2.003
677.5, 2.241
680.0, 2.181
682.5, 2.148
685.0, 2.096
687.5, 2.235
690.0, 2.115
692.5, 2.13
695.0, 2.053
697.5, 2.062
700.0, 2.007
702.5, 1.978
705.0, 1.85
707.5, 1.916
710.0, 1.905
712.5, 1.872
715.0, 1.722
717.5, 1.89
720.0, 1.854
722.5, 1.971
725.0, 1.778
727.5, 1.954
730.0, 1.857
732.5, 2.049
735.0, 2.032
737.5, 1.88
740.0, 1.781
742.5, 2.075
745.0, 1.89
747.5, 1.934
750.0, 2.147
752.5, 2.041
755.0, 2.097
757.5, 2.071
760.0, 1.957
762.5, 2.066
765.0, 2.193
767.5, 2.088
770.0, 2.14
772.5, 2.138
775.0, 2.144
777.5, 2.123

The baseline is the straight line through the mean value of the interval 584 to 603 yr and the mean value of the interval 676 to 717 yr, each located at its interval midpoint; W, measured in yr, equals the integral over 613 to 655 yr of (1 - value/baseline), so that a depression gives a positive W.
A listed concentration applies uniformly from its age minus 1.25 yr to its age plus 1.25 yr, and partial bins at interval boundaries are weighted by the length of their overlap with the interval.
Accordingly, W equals -1.83 yr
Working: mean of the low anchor 2.16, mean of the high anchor 2.03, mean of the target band 2.2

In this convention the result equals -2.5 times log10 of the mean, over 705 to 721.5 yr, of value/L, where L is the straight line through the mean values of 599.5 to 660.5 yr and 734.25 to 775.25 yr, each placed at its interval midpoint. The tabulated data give 0.12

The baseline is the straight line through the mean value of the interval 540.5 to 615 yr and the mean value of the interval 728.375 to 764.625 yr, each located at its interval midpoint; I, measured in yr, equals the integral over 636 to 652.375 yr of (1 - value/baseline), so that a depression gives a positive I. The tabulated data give -0.6 yr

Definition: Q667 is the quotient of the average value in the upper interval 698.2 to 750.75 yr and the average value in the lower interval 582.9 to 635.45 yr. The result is 0.88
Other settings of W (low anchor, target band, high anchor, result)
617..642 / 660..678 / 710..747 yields 0.3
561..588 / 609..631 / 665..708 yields -2.0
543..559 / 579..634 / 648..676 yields -3.8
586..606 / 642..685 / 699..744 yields -1.4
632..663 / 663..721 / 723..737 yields -0.1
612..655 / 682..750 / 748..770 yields 5.0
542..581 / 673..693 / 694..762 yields -1.7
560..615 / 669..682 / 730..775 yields -0.2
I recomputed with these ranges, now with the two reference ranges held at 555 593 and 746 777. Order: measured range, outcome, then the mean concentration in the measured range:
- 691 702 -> 0.1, 2.06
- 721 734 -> 1.0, 1.92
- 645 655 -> -0.2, 2.11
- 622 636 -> -1.0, 2.22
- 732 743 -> 0.7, 1.95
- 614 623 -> -1.1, 2.32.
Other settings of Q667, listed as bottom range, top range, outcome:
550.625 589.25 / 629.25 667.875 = 1.03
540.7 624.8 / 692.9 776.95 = 0.94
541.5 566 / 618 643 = 1.09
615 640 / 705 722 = 0.83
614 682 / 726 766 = 0.93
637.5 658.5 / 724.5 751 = 0.93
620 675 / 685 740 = 0.92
